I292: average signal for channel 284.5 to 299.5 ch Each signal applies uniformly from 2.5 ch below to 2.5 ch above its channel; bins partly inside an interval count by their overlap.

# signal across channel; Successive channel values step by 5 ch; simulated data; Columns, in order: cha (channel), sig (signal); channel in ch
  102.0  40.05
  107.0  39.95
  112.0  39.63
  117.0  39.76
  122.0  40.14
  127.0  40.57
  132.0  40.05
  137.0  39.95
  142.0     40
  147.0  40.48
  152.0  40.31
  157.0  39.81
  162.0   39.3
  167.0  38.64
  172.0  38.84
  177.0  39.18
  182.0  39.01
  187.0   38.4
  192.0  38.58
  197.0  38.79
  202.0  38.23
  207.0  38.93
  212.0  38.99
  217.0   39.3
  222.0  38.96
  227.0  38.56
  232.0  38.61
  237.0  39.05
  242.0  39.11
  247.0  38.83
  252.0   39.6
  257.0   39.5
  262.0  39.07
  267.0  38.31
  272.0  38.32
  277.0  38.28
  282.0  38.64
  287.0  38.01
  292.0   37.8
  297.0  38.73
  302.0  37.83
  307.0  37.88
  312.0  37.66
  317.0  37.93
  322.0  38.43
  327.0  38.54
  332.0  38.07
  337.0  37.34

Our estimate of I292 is 38.2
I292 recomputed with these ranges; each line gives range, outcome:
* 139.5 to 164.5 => 40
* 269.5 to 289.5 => 38.3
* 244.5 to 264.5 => 39.2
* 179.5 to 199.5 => 38.7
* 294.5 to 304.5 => 38.3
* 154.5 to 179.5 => 39.2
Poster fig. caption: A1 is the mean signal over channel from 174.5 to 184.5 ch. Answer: 39.1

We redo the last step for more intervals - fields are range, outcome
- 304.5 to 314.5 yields 37.8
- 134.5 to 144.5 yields 40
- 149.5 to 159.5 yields 40.1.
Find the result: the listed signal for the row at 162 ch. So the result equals 39.3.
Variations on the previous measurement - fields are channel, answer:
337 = 37.34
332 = 38.07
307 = 37.88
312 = 37.66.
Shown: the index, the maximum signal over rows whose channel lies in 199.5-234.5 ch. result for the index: 39.3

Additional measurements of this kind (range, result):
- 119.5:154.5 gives 40.57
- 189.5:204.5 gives 38.79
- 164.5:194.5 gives 39.18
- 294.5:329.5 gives 38.73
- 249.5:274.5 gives 39.6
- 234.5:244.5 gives 39.11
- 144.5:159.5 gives 40.48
